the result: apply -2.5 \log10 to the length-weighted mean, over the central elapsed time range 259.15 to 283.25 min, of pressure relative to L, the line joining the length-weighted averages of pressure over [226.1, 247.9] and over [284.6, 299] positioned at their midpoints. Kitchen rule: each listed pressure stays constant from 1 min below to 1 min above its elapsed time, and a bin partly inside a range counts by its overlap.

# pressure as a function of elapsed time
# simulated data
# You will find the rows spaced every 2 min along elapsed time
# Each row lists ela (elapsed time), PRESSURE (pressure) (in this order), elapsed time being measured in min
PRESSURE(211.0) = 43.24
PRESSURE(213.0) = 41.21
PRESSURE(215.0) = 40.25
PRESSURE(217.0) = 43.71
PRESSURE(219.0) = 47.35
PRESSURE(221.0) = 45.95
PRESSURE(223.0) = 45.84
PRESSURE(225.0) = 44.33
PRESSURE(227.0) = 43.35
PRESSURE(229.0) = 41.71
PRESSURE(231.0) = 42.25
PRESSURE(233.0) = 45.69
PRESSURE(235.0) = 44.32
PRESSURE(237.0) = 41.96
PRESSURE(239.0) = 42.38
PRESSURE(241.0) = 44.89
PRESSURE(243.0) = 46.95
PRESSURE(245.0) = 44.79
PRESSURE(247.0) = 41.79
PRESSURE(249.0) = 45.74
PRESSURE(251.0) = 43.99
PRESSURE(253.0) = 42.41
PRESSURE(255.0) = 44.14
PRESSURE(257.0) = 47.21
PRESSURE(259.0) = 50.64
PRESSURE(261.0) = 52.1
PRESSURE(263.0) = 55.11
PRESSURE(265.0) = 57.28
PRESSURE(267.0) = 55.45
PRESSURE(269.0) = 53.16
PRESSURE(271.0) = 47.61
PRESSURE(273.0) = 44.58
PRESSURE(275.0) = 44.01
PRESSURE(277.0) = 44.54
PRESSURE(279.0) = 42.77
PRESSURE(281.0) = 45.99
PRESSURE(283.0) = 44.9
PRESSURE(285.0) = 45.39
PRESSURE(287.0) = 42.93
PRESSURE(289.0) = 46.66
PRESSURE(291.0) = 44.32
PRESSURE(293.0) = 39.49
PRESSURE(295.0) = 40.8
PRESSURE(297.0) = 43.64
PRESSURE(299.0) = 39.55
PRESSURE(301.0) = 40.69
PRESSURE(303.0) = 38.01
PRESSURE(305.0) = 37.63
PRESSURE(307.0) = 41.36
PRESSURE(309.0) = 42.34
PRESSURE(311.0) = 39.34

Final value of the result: -0.14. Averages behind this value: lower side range 43.7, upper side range 43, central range 49.1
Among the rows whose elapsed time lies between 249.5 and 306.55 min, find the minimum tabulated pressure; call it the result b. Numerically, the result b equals 37.63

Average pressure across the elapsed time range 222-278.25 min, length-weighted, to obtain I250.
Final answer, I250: 46.3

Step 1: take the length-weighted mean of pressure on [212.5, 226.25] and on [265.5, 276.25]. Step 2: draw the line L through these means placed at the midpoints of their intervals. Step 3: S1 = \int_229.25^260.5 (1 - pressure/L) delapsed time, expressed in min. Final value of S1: 1.4 min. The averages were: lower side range 44.2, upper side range 49.2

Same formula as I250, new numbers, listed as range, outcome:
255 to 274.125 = 51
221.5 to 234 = 43.9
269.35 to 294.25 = 44.6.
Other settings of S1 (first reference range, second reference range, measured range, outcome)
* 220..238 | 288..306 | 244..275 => -4.0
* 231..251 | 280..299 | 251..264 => -1.3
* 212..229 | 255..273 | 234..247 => 0.9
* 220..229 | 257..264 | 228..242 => 1.0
